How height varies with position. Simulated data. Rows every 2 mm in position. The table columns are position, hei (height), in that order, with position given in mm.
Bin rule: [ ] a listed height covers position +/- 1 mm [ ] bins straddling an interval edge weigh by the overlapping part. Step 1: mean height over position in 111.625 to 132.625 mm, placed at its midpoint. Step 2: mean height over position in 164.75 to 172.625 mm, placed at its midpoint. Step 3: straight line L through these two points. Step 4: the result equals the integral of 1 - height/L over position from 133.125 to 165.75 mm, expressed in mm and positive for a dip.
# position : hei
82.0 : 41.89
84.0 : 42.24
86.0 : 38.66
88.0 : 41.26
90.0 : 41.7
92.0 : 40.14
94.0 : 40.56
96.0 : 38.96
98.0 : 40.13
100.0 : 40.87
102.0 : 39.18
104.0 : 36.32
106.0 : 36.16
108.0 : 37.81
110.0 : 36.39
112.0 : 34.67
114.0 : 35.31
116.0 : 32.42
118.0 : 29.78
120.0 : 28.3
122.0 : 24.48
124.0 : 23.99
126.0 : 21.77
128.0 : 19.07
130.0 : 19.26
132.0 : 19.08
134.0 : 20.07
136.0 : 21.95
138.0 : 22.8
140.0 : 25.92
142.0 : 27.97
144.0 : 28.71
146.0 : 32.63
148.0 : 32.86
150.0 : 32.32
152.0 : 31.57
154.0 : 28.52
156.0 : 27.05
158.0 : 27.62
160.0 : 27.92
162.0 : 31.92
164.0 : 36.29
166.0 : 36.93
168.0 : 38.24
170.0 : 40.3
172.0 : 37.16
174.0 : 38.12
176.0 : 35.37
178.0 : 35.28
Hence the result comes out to 4.4 mm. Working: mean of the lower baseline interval 26.1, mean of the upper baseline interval 38.1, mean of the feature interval 28.7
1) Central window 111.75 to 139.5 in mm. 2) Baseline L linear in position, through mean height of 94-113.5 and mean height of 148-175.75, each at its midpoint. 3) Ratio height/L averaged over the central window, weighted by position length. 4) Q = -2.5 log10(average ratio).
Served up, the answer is 0.41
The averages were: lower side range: 37.9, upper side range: 33.4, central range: 25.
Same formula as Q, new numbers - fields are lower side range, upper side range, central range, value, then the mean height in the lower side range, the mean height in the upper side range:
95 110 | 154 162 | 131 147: 0.256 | 38.4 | 28.2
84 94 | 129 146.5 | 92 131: 0.026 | 40.6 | 24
